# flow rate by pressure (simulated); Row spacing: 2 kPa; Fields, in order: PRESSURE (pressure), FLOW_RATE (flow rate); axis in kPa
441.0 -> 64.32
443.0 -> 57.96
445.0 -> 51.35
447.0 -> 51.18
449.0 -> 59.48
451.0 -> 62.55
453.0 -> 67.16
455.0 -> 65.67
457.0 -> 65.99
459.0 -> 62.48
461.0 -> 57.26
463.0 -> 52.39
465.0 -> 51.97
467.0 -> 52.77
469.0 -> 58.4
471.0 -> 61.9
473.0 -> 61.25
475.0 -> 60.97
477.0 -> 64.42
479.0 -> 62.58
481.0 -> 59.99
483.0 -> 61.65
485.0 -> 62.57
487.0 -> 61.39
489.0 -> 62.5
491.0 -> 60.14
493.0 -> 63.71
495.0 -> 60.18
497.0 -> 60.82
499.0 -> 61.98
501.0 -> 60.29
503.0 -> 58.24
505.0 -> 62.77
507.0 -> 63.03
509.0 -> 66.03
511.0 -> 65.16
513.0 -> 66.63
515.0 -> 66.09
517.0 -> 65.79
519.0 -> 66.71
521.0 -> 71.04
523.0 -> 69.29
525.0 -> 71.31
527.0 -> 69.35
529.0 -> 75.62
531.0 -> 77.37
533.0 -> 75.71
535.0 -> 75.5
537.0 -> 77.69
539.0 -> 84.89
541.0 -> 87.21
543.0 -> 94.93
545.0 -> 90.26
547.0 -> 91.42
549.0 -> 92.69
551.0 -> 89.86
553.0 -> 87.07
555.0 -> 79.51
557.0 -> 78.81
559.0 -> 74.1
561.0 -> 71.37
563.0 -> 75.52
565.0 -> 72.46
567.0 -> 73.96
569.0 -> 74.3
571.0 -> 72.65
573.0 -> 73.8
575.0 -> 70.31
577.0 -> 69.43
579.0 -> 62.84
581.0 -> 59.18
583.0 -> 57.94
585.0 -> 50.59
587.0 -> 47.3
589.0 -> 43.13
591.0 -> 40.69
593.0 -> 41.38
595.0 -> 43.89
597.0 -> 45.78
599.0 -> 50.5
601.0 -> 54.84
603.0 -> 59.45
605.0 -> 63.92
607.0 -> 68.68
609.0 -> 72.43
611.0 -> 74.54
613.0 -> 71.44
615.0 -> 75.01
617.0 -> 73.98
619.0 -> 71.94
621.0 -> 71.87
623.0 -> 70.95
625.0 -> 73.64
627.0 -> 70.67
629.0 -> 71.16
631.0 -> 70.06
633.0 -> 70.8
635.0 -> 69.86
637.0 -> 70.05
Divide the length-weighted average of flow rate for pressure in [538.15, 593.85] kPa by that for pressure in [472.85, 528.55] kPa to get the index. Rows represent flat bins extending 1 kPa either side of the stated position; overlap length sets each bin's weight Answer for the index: 1.12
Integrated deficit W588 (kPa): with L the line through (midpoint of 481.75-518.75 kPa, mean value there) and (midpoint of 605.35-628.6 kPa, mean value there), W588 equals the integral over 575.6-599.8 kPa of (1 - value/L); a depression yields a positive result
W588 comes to 6.3 kPa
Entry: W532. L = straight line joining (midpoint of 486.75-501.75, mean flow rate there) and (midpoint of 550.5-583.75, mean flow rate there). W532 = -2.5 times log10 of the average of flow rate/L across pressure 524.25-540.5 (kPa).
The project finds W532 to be -0.13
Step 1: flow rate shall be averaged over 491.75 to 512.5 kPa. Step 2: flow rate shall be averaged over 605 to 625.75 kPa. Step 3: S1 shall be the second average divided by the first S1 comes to 1.16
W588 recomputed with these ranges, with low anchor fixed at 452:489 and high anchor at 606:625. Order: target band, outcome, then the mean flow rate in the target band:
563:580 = -0.66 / 71.5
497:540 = -2.84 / 68.9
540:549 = -3.31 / 91.1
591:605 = 4.20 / 49.7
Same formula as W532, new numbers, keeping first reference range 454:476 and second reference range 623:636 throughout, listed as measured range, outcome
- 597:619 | 0.06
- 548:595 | -0.01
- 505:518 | -0.05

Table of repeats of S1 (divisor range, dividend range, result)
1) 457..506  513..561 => 1.30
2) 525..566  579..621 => 0.73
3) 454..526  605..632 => 1.15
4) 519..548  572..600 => 0.68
